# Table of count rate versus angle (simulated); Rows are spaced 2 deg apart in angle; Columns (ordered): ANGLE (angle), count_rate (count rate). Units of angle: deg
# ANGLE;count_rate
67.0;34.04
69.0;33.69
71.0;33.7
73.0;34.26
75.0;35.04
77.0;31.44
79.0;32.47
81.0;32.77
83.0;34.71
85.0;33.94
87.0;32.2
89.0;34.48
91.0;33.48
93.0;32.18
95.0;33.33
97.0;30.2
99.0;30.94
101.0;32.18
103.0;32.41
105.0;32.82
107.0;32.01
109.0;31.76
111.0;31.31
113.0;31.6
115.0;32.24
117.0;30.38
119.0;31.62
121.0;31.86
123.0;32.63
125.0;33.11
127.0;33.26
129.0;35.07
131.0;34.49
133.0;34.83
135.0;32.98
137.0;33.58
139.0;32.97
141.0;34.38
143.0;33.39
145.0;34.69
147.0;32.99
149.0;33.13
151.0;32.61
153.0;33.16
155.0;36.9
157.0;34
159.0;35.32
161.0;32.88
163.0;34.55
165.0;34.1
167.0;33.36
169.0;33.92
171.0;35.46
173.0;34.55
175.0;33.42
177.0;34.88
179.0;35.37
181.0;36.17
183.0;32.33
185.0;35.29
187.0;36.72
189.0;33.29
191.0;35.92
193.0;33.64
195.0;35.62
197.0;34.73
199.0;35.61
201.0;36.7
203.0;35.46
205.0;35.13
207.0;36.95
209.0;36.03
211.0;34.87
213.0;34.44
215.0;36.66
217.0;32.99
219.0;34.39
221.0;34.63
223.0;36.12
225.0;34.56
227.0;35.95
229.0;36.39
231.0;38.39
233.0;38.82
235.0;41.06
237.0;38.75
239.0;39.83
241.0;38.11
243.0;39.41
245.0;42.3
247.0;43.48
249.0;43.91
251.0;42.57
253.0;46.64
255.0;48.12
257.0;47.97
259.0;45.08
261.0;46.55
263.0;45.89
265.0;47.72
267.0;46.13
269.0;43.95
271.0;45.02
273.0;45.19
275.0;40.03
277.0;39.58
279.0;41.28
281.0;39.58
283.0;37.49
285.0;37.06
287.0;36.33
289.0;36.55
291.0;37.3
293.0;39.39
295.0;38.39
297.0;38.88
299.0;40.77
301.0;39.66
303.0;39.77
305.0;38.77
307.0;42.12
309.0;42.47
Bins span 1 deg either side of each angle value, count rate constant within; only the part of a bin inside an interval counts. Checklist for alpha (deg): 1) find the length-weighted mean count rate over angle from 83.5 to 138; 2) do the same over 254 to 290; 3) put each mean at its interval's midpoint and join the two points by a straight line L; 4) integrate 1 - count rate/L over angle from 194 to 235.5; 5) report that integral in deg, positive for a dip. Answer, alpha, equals 3.4 deg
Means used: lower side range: 32.6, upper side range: 42.8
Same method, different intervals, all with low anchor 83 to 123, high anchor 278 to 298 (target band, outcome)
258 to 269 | -2.5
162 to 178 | 0.1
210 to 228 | 0.5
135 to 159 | -0.1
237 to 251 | -1.6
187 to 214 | 0.1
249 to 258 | -2.2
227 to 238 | -0.6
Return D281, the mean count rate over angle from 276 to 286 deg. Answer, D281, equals 39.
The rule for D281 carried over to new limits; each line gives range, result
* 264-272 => 45.7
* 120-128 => 32.7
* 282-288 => 37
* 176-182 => 35.5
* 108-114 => 31.6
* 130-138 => 34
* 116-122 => 31.3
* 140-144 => 33.9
